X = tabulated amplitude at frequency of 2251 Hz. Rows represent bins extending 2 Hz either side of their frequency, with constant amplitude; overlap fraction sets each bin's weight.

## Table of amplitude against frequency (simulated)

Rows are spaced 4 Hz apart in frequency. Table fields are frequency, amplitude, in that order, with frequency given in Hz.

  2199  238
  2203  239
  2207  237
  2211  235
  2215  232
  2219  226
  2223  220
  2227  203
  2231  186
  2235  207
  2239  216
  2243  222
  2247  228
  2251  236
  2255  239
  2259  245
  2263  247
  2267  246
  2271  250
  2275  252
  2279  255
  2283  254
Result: 236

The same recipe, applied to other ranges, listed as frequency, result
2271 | 250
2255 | 239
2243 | 222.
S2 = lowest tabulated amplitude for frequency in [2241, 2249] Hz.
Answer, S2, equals 222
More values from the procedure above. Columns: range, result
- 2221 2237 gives 186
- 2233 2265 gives 207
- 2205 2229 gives 203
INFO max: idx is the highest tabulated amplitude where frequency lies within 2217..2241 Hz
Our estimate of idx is 226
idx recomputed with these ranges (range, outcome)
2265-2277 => 252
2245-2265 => 247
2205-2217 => 237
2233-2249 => 228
